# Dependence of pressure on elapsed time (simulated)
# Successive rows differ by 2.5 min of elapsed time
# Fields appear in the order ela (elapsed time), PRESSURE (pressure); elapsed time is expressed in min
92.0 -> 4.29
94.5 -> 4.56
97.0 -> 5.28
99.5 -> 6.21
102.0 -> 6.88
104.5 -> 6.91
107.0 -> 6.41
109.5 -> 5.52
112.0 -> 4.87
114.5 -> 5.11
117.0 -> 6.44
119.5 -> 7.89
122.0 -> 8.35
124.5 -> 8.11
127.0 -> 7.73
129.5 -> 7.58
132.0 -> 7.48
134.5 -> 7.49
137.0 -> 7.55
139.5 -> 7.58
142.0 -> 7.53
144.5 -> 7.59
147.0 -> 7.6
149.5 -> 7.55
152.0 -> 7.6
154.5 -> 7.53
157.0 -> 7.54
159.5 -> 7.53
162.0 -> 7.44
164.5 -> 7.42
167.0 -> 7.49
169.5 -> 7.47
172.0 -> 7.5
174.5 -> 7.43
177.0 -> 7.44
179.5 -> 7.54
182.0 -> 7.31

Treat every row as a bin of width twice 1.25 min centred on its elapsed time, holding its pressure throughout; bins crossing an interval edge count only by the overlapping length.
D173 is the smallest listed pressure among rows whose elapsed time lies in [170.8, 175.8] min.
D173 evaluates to 7.43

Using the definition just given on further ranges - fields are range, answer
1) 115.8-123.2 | 6.44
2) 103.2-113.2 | 4.87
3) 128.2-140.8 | 7.48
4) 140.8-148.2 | 7.53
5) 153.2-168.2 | 7.42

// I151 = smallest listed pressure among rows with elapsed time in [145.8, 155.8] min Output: 7.53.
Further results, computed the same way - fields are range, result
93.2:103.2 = 4.56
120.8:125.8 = 8.11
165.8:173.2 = 7.47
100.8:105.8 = 6.88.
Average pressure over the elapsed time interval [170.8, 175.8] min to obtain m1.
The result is 7.46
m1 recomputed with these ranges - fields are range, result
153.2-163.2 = 7.51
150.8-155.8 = 7.56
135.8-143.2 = 7.55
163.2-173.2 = 7.47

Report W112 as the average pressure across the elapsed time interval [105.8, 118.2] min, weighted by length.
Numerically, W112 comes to 5.66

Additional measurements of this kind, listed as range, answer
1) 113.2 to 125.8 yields 7.17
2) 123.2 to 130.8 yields 7.81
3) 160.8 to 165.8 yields 7.43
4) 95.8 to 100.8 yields 5.76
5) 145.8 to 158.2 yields 7.56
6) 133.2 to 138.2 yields 7.52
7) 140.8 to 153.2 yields 7.57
